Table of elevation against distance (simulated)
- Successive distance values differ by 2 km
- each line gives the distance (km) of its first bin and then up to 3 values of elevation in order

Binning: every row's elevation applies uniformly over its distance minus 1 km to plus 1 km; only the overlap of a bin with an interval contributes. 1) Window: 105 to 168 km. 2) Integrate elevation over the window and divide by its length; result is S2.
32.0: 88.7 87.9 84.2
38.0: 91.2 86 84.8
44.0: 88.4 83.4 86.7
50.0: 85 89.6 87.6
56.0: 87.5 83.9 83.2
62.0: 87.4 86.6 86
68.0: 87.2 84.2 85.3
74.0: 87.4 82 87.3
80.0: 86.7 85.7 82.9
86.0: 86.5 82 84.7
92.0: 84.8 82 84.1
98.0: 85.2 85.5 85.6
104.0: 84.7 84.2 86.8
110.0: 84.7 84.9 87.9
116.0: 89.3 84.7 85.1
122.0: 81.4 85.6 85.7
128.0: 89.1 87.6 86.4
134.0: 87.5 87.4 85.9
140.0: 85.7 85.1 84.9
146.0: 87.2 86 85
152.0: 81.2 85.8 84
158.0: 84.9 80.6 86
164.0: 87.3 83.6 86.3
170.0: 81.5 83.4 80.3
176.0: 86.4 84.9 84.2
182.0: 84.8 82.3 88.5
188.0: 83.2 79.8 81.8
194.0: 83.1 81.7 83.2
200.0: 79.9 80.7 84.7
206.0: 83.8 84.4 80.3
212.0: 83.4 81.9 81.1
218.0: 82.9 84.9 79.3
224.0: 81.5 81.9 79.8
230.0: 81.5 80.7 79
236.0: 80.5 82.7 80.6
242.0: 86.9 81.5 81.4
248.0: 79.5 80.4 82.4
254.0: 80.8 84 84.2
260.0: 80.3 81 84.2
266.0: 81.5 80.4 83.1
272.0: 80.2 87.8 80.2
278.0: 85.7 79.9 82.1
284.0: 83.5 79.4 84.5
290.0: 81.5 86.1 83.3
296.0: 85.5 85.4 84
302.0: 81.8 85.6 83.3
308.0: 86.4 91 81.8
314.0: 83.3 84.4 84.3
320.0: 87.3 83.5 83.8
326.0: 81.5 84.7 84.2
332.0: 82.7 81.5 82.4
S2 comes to 85.5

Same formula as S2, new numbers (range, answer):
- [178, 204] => 82.9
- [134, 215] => 83.9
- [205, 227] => 82.3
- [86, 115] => 84.9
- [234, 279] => 82.2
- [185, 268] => 82.1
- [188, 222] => 82.3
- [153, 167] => 84.6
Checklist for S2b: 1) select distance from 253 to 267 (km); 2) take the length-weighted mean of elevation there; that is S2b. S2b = 82.3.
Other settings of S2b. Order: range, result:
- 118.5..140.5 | 86.1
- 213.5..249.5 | 81.5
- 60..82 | 85.9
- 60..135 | 85.5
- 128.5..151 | 86.3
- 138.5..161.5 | 84.6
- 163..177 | 84.1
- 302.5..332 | 84.5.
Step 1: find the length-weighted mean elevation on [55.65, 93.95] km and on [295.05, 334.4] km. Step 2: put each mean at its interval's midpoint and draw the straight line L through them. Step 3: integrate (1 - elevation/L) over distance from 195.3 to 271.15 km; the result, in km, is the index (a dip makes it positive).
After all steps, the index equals 2.5 km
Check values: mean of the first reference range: 85.2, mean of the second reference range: 84.3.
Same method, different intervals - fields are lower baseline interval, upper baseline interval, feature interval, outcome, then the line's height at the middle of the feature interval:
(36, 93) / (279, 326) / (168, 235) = 1.77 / 84.7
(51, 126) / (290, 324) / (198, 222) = 0.73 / 85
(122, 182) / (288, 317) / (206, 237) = 1.18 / 84.8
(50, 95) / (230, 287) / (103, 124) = -0.17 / 84.7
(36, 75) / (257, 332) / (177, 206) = 0.57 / 84.7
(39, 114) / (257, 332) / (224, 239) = 0.56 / 84.1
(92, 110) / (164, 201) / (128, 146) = -0.51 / 84.2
